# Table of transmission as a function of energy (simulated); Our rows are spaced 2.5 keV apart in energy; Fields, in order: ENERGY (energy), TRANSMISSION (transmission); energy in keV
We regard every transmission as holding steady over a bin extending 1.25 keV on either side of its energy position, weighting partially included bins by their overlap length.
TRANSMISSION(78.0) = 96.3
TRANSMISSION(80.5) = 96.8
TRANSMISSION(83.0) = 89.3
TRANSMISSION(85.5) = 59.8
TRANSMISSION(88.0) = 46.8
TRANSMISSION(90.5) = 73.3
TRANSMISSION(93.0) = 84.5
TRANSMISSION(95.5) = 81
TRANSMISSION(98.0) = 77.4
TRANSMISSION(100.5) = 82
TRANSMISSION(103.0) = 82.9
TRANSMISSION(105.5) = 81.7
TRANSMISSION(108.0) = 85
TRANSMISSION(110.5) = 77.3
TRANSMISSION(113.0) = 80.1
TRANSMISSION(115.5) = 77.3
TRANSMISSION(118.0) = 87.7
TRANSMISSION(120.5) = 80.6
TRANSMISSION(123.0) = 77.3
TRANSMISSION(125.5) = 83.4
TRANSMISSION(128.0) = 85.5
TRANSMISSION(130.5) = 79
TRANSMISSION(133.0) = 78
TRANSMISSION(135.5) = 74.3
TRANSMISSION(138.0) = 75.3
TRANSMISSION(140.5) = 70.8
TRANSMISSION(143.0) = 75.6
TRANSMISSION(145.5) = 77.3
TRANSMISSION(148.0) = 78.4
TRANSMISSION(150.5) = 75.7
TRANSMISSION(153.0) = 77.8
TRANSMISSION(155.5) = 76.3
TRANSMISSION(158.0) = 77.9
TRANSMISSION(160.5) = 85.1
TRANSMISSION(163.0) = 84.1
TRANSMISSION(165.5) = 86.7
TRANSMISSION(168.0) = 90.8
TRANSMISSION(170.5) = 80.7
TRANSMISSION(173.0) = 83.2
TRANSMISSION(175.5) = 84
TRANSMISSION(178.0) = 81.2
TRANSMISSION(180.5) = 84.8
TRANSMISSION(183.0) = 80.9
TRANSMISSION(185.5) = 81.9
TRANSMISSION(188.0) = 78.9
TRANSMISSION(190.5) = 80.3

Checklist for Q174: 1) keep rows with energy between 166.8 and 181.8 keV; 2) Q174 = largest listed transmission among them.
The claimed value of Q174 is 90.8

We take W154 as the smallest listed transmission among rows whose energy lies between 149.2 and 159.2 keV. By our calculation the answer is 75.7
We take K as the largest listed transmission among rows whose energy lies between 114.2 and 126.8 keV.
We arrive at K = 87.7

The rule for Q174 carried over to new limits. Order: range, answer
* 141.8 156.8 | 78.4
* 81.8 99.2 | 89.3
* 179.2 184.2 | 84.8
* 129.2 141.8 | 79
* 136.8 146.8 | 77.3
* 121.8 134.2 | 85.5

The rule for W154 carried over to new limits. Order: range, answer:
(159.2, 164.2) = 84.1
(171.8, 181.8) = 81.2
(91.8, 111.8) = 77.3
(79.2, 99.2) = 46.8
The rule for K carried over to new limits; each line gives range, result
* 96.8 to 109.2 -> 85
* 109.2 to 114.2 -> 80.1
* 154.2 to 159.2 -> 77.9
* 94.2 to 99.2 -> 81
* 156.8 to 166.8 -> 86.7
